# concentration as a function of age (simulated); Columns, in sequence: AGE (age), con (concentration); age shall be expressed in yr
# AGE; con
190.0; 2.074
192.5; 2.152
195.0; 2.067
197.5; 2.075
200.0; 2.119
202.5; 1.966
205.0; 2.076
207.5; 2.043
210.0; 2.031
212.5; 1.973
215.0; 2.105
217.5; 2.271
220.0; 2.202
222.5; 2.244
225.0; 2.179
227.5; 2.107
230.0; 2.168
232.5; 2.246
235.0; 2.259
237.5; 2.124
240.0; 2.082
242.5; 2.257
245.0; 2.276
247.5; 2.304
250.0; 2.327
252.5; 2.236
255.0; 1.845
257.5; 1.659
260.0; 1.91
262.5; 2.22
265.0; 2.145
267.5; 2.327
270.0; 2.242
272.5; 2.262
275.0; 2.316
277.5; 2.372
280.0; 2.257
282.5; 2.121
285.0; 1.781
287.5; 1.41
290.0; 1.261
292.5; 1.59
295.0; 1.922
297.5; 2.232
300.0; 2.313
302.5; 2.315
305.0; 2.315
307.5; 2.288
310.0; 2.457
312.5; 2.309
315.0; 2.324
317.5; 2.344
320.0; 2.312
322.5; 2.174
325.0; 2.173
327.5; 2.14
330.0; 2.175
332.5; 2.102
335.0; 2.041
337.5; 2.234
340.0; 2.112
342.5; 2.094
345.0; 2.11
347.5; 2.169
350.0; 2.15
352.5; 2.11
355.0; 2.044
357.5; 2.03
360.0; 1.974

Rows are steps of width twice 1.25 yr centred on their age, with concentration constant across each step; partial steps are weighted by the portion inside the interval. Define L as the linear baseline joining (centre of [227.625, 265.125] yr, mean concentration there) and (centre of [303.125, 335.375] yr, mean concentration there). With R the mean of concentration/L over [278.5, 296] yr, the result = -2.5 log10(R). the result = 0.24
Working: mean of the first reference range 2.14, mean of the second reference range 2.25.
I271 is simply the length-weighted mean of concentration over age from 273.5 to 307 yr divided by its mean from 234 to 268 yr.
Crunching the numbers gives 0.95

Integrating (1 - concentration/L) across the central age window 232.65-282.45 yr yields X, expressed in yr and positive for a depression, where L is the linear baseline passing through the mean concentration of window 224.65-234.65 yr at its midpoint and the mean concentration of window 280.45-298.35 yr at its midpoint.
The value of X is -4.9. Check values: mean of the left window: 2.18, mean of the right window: 1.77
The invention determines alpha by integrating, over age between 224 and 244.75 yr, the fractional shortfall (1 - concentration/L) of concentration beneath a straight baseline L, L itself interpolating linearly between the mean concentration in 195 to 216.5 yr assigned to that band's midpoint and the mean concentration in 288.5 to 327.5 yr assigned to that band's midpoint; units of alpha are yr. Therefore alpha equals -1.0 yr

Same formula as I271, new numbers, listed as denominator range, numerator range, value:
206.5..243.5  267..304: 0.95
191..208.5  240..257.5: 1.04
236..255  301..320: 1.06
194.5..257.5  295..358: 1.03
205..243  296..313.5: 1.08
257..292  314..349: 1.08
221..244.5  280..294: 0.77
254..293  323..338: 1.08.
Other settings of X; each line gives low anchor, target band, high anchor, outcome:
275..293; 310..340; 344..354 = -2.70 yr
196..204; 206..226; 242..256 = -0.22 yr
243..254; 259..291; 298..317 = 3.37 yr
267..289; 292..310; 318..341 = -0.43 yr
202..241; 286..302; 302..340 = 2.89 yr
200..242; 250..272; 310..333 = 0.84 yr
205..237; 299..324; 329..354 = -2.11 yr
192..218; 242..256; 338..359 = -0.87 yr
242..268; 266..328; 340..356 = -0.61 yr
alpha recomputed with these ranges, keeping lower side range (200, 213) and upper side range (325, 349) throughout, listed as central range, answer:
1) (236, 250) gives -1.1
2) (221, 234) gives -0.9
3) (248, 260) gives 0.3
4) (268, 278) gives -1.0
